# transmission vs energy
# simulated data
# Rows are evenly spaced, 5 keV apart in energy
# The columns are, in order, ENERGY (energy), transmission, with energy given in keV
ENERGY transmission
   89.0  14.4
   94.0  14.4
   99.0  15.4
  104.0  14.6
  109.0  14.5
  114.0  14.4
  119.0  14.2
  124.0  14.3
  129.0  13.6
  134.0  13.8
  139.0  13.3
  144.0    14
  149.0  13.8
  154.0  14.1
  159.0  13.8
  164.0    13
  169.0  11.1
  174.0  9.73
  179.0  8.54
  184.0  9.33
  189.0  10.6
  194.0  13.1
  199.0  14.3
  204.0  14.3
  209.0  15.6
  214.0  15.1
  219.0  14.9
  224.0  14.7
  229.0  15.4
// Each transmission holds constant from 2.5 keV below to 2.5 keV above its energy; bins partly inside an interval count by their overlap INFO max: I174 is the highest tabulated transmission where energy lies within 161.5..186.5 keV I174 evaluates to 13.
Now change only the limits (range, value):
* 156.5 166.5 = 13.8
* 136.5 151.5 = 14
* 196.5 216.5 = 15.6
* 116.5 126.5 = 14.3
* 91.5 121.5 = 15.4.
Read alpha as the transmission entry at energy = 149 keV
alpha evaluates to 13.8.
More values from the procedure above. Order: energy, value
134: 13.8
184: 9.33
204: 14.3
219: 14.9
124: 14.3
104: 14.6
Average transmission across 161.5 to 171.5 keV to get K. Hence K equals 12.1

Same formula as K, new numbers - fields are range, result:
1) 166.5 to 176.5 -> 10.4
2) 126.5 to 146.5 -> 13.7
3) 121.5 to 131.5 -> 13.9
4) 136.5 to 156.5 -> 13.8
